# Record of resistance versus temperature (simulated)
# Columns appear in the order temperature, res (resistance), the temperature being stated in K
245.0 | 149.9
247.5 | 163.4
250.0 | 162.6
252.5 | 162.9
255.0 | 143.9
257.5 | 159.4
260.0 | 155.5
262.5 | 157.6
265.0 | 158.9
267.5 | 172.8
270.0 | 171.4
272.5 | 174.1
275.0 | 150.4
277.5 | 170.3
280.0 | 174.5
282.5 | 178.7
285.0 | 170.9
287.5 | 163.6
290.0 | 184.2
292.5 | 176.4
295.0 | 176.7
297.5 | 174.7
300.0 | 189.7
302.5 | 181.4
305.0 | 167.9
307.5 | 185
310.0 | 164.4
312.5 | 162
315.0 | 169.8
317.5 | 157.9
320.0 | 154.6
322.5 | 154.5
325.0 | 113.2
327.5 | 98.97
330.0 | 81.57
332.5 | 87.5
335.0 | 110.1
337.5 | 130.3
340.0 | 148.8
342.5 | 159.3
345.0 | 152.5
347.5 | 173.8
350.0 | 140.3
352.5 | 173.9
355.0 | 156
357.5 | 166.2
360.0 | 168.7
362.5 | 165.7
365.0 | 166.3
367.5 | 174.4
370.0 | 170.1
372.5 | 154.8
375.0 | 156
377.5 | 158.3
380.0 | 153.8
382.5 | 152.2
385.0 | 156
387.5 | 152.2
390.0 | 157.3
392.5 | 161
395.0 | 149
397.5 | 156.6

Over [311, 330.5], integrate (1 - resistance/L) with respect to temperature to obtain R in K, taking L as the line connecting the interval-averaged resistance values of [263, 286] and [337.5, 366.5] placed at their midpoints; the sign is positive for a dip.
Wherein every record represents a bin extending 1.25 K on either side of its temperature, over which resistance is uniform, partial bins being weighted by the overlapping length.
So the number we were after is 2.9 K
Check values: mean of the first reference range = 169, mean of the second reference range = 160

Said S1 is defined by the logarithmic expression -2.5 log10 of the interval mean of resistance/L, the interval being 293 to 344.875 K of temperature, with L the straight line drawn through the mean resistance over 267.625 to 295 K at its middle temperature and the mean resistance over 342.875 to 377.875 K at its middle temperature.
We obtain 0.13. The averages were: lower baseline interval 172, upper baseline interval 163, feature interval 149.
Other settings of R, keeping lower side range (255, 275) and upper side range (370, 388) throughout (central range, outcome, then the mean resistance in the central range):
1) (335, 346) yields 1.0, 143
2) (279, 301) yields -2.2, 176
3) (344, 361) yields -0.5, 162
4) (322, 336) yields 4.7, 105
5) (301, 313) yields -1.0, 173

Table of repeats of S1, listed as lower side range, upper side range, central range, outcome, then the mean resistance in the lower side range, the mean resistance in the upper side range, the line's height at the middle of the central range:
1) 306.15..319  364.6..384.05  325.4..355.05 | 0.229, 168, 160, 164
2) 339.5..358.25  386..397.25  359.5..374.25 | -0.059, 159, 155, 157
